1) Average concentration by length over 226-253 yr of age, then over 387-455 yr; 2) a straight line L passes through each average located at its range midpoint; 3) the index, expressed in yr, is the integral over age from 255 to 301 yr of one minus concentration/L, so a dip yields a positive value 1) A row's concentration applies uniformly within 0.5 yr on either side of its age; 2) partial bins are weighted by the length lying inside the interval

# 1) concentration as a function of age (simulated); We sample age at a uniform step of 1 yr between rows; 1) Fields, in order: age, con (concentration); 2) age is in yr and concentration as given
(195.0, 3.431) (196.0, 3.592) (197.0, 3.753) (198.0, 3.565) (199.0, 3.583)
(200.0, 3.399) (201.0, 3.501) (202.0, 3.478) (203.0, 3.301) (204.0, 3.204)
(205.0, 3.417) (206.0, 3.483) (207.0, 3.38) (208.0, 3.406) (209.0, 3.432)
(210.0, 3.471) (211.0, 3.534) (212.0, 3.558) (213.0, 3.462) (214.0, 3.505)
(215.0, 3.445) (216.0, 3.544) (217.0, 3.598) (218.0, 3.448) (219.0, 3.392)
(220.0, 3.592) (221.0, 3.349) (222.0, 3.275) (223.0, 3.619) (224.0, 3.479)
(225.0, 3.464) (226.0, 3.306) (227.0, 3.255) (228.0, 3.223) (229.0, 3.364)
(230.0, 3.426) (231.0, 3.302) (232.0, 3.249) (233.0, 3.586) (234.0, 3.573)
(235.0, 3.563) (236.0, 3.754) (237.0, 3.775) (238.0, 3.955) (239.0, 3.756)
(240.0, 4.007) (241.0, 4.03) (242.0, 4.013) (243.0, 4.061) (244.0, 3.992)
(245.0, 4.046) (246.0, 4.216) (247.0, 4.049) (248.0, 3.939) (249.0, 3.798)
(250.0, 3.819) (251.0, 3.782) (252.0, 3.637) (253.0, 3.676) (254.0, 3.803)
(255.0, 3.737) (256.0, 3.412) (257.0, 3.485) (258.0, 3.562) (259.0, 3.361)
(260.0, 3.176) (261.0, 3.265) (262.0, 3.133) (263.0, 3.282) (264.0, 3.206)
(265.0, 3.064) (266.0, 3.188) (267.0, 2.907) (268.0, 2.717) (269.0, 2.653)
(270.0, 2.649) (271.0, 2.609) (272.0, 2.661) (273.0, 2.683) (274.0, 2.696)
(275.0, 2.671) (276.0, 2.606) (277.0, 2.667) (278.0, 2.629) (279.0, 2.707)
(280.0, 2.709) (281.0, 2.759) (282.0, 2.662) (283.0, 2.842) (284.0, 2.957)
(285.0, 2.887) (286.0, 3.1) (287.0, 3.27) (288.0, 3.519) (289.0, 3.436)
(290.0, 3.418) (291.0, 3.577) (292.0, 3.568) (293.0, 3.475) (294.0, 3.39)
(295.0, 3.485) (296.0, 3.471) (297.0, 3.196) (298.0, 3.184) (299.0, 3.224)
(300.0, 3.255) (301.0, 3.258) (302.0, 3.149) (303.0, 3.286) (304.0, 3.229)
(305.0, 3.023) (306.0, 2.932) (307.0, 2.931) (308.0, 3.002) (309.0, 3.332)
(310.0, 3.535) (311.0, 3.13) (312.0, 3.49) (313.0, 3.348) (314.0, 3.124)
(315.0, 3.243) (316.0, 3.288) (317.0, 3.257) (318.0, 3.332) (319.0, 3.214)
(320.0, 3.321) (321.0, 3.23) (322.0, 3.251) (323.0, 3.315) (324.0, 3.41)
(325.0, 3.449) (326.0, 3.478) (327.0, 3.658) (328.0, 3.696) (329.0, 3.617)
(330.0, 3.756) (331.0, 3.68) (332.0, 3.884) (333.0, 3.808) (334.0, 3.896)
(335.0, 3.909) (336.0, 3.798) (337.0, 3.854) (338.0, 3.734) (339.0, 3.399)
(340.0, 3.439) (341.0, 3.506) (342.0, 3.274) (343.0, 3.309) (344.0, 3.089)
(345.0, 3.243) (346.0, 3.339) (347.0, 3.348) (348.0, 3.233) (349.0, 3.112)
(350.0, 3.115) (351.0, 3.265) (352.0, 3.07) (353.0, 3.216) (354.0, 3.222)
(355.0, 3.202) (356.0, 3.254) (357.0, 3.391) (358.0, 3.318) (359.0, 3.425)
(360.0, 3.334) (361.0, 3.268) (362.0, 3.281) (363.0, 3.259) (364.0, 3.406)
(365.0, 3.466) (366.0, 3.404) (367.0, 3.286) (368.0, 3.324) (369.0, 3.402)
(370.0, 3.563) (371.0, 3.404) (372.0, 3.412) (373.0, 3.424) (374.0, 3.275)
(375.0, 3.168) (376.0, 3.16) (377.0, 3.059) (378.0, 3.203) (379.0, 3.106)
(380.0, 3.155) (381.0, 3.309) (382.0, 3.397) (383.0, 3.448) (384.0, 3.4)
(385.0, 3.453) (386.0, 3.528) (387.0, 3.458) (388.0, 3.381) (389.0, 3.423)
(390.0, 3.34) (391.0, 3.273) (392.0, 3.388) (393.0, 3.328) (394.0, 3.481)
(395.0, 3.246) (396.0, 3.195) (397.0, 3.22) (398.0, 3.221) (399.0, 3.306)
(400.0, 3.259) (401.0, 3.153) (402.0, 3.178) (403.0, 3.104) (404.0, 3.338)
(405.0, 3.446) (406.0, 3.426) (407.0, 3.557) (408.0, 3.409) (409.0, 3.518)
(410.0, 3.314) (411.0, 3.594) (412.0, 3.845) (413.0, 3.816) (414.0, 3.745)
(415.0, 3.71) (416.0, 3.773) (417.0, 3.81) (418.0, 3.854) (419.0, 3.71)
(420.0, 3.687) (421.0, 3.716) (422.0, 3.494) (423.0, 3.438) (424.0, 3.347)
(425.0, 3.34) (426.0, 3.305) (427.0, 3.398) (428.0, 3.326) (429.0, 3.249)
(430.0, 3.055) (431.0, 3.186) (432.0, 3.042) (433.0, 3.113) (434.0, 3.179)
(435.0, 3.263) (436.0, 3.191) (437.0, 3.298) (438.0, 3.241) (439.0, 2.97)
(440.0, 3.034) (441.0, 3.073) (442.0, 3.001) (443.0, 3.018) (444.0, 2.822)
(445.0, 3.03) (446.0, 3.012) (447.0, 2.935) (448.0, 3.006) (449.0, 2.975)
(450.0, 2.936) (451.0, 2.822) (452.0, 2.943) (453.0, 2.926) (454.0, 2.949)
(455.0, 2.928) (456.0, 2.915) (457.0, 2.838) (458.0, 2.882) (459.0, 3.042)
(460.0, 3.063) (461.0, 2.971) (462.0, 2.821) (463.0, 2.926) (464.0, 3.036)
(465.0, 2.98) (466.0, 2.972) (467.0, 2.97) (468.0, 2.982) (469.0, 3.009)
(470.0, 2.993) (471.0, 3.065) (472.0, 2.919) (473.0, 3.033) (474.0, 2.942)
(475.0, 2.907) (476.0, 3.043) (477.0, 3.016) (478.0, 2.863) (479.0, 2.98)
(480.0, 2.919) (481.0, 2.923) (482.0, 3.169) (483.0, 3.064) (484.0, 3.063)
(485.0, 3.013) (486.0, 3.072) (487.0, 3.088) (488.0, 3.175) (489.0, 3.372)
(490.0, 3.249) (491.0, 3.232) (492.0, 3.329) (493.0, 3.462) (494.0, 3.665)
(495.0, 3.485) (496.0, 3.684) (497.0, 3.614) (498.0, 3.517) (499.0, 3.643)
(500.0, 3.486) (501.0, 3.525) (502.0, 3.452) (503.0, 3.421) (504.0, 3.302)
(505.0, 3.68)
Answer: 7.0 yr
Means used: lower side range 3.73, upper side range 3.29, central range 3.08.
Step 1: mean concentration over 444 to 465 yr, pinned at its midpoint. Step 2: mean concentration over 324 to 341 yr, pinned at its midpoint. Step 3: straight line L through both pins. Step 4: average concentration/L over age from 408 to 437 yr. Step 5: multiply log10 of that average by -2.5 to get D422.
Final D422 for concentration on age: -0.11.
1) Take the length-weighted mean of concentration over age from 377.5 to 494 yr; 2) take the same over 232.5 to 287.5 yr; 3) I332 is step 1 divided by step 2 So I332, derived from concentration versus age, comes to 0.97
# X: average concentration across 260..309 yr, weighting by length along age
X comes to 3.05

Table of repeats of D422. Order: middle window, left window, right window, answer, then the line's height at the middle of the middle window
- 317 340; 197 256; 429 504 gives -0.06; 3.39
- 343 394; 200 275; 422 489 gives -0.03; 3.21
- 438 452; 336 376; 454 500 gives 0.07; 3.17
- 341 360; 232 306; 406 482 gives 0.00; 3.25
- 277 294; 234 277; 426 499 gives 0.10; 3.38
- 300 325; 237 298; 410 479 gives 0.01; 3.28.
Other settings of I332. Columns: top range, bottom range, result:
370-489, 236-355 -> 0.96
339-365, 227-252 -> 0.88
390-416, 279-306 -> 1.07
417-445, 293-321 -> 1.01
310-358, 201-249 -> 0.95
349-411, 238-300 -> 1.00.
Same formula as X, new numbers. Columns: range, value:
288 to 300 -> 3.4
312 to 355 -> 3.42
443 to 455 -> 2.94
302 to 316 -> 3.2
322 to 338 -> 3.67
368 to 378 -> 3.31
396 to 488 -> 3.18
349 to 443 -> 3.34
